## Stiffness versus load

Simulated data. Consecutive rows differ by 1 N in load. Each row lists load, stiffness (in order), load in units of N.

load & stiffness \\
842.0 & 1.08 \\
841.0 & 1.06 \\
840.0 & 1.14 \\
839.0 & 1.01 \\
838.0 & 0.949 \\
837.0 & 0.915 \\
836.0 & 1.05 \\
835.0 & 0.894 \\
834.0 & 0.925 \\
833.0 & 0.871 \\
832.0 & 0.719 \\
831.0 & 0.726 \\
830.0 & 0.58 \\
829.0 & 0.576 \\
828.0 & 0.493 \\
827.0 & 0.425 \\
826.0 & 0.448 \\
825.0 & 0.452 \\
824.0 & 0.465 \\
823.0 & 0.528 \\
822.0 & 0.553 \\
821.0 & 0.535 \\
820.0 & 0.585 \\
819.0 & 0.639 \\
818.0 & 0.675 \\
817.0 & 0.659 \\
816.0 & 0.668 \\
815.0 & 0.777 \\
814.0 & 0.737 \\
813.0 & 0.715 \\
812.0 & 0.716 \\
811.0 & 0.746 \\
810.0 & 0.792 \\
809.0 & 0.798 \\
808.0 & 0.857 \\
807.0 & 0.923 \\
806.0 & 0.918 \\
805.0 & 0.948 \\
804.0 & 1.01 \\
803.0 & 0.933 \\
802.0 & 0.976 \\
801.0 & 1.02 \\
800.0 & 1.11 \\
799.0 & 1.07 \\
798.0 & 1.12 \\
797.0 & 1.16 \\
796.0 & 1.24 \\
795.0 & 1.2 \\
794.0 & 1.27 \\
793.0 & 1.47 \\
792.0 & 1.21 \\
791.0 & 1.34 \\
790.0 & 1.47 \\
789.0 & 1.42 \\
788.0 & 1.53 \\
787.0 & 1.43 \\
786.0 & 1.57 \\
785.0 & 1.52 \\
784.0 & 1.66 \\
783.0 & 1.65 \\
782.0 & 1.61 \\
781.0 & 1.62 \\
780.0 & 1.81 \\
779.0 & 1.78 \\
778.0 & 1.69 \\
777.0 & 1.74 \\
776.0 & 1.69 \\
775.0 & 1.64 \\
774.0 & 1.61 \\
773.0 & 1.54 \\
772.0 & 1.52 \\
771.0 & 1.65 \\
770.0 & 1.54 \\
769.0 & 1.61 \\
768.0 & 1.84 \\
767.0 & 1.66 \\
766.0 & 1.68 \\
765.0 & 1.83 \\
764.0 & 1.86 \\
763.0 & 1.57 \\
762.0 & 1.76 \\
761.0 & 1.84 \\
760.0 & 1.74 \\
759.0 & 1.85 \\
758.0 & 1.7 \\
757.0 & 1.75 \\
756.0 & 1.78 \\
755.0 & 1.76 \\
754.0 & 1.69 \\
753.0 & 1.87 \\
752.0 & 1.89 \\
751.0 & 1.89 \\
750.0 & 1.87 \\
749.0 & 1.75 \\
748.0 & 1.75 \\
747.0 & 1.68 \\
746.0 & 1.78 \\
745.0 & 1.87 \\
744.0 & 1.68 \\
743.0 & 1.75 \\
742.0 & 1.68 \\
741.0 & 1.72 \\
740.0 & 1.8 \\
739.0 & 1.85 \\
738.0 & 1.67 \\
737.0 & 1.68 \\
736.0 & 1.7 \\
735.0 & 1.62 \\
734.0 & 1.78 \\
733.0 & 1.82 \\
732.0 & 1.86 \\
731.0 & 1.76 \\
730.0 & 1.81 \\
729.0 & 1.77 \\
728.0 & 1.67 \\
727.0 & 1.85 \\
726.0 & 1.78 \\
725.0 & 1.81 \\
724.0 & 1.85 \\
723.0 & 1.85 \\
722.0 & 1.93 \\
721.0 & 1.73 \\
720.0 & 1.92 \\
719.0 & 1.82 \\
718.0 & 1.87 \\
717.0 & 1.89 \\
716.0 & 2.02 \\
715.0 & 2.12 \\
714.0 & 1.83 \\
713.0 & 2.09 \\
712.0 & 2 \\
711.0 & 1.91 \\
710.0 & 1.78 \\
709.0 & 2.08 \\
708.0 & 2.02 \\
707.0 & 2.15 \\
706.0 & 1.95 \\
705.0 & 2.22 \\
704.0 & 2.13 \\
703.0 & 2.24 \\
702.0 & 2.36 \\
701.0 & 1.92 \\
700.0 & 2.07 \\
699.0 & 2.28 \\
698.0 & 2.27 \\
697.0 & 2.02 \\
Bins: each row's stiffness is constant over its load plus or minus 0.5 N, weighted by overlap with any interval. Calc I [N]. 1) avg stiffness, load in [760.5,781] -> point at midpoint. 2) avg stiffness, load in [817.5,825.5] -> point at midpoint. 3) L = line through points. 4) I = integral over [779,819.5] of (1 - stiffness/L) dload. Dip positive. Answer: -2.5 N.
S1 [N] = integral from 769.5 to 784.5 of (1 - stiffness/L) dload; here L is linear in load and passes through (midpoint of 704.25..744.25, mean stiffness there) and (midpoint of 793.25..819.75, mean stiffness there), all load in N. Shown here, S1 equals -4.8 N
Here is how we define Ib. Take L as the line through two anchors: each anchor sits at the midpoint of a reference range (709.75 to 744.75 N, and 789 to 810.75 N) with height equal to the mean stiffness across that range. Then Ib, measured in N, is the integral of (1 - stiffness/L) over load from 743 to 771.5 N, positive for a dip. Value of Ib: -4.5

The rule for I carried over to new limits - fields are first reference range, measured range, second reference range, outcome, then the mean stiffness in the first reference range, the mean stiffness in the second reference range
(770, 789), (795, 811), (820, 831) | 1.04 N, 1.62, 0.519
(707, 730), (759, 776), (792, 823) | -4.34 N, 1.89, 0.893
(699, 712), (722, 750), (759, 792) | 1.71 N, 2.07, 1.63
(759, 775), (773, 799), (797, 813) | -3.58 N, 1.69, 0.93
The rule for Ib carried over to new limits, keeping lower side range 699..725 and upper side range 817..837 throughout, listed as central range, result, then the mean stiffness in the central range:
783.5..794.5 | -3.55 N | 1.44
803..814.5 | 0.34 N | 0.837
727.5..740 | -0.11 N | 1.75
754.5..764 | -2.10 N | 1.76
